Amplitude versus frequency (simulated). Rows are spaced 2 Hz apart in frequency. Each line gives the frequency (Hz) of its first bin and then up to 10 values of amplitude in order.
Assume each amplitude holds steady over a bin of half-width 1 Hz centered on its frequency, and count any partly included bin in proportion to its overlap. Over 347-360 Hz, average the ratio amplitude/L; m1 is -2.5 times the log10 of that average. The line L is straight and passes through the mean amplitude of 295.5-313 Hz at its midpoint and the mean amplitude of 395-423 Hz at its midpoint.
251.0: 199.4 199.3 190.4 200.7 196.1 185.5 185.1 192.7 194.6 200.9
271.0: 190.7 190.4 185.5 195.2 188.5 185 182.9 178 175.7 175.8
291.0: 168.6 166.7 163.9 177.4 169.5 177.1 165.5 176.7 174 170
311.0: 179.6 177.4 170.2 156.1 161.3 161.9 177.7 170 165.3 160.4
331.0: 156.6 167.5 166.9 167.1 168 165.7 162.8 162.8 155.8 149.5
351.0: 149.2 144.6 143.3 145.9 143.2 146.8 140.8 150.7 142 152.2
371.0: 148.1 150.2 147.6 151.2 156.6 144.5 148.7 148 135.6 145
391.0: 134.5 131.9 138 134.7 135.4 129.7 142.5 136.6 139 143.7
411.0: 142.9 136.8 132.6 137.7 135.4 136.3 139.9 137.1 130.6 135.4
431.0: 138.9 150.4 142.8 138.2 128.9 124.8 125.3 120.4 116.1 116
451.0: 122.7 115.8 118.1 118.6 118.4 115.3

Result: 0.07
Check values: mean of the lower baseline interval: 174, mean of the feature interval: 147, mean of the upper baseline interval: 137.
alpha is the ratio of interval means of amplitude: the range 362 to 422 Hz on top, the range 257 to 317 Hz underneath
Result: 0.8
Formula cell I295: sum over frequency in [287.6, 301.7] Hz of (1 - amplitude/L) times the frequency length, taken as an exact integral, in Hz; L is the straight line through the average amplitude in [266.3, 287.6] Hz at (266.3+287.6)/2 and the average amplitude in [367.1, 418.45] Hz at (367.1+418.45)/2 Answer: 0.8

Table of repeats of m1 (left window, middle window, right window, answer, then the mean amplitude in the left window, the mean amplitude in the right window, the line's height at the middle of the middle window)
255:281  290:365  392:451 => 0.045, 192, 134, 169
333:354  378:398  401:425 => 0.031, 160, 138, 146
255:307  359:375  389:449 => 0.042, 183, 135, 153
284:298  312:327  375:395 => -0.026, 172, 144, 164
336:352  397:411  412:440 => 0.041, 160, 137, 143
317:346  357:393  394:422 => 0.025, 165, 137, 149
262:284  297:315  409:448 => 0.028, 190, 134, 178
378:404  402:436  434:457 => -0.054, 140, 124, 132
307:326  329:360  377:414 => 0.018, 170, 141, 159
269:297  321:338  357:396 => -0.020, 181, 145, 163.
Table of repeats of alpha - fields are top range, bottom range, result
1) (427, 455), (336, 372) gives 0.85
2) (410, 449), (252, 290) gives 0.71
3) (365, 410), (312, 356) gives 0.88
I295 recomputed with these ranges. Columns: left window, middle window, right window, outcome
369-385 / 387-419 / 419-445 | 1.2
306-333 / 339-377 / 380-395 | 0.5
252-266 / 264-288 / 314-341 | -0.3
